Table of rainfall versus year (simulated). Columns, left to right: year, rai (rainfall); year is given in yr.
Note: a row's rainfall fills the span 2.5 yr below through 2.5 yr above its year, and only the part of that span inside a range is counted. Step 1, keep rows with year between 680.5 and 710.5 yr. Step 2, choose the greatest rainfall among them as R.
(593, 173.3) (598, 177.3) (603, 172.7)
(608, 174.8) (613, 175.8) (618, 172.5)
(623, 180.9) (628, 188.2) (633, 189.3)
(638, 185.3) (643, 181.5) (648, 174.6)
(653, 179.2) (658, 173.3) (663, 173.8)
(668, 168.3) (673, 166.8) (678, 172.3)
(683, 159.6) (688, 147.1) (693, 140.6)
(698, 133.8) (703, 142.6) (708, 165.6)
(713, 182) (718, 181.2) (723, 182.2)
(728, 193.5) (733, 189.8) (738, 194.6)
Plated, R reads 165.6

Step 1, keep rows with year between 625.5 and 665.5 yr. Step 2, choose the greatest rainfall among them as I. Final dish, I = 189.3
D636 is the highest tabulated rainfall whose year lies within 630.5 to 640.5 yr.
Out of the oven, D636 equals 189.3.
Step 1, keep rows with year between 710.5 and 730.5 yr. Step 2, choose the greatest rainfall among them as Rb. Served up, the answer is 193.5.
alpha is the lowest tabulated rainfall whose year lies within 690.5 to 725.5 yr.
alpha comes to 133.8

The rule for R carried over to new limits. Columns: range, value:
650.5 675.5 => 179.2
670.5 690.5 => 172.3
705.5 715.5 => 182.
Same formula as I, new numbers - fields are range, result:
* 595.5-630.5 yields 188.2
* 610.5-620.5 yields 175.8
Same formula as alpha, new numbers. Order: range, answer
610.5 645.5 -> 172.5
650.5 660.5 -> 173.3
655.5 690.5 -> 147.1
